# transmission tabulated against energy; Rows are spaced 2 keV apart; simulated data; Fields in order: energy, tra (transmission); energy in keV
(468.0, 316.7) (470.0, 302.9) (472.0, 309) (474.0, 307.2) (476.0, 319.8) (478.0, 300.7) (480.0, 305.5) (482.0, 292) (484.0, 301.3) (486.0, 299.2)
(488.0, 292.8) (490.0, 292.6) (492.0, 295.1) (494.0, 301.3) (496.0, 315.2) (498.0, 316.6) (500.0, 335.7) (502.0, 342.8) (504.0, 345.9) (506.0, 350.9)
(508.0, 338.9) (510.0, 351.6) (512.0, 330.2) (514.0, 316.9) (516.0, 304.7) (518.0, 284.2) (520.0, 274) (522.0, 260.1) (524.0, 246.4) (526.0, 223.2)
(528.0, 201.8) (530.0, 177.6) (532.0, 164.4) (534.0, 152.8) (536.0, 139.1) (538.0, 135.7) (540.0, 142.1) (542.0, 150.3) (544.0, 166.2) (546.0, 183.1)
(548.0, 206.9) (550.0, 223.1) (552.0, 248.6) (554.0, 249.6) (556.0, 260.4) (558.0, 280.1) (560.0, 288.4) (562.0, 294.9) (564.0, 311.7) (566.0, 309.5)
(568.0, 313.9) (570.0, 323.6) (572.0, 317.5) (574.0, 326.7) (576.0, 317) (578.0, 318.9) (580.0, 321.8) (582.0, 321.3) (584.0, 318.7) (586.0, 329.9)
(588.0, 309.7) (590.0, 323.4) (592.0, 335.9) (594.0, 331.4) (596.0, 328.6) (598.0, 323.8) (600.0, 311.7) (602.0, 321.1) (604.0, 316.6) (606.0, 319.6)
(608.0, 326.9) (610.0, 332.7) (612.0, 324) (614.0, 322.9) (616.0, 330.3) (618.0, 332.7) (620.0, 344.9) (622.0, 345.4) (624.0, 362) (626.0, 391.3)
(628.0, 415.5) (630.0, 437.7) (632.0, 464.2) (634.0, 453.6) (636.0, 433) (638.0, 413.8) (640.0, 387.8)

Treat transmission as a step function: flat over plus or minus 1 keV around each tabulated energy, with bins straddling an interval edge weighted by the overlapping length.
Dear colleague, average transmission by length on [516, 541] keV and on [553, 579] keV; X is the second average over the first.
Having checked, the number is 1.47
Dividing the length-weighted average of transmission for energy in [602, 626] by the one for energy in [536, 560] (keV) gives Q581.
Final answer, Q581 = 1.63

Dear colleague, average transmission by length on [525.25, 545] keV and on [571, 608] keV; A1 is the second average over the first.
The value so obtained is 2.0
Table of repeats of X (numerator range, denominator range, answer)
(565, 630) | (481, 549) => 1.28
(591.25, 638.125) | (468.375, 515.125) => 1.13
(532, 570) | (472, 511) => 0.72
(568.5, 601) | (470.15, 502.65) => 1.05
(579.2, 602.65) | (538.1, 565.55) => 1.41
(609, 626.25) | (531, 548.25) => 2.16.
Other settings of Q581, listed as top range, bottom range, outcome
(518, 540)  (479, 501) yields 0.65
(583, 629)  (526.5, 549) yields 2.01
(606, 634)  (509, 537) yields 1.49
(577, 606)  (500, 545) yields 1.30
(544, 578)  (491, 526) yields 0.89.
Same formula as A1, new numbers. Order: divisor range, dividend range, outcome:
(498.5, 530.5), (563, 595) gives 1.09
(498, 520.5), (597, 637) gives 1.11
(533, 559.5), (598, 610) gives 1.63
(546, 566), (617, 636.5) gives 1.52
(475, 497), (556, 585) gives 1.03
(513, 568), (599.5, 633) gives 1.53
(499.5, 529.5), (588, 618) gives 1.09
